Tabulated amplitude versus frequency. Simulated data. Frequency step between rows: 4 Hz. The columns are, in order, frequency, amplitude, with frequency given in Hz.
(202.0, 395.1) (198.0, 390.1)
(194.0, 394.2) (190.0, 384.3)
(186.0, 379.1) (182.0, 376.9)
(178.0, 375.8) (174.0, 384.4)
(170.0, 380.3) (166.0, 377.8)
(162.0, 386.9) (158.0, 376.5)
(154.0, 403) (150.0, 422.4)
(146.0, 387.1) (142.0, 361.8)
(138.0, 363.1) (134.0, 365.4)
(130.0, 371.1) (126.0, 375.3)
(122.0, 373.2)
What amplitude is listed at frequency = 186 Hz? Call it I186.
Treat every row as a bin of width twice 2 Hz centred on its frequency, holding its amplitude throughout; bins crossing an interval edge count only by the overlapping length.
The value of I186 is 379.1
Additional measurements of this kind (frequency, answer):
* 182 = 376.9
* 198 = 390.1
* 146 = 387.1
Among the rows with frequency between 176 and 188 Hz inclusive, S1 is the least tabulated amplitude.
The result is 375.8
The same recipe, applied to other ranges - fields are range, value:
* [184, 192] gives 379.1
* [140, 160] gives 361.8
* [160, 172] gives 377.8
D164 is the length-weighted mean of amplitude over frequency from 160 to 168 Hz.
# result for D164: 382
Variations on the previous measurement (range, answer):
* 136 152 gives 384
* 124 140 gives 369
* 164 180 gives 380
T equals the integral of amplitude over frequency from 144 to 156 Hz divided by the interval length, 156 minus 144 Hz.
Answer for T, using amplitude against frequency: 404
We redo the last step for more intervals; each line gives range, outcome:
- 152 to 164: 389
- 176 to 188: 377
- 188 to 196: 389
